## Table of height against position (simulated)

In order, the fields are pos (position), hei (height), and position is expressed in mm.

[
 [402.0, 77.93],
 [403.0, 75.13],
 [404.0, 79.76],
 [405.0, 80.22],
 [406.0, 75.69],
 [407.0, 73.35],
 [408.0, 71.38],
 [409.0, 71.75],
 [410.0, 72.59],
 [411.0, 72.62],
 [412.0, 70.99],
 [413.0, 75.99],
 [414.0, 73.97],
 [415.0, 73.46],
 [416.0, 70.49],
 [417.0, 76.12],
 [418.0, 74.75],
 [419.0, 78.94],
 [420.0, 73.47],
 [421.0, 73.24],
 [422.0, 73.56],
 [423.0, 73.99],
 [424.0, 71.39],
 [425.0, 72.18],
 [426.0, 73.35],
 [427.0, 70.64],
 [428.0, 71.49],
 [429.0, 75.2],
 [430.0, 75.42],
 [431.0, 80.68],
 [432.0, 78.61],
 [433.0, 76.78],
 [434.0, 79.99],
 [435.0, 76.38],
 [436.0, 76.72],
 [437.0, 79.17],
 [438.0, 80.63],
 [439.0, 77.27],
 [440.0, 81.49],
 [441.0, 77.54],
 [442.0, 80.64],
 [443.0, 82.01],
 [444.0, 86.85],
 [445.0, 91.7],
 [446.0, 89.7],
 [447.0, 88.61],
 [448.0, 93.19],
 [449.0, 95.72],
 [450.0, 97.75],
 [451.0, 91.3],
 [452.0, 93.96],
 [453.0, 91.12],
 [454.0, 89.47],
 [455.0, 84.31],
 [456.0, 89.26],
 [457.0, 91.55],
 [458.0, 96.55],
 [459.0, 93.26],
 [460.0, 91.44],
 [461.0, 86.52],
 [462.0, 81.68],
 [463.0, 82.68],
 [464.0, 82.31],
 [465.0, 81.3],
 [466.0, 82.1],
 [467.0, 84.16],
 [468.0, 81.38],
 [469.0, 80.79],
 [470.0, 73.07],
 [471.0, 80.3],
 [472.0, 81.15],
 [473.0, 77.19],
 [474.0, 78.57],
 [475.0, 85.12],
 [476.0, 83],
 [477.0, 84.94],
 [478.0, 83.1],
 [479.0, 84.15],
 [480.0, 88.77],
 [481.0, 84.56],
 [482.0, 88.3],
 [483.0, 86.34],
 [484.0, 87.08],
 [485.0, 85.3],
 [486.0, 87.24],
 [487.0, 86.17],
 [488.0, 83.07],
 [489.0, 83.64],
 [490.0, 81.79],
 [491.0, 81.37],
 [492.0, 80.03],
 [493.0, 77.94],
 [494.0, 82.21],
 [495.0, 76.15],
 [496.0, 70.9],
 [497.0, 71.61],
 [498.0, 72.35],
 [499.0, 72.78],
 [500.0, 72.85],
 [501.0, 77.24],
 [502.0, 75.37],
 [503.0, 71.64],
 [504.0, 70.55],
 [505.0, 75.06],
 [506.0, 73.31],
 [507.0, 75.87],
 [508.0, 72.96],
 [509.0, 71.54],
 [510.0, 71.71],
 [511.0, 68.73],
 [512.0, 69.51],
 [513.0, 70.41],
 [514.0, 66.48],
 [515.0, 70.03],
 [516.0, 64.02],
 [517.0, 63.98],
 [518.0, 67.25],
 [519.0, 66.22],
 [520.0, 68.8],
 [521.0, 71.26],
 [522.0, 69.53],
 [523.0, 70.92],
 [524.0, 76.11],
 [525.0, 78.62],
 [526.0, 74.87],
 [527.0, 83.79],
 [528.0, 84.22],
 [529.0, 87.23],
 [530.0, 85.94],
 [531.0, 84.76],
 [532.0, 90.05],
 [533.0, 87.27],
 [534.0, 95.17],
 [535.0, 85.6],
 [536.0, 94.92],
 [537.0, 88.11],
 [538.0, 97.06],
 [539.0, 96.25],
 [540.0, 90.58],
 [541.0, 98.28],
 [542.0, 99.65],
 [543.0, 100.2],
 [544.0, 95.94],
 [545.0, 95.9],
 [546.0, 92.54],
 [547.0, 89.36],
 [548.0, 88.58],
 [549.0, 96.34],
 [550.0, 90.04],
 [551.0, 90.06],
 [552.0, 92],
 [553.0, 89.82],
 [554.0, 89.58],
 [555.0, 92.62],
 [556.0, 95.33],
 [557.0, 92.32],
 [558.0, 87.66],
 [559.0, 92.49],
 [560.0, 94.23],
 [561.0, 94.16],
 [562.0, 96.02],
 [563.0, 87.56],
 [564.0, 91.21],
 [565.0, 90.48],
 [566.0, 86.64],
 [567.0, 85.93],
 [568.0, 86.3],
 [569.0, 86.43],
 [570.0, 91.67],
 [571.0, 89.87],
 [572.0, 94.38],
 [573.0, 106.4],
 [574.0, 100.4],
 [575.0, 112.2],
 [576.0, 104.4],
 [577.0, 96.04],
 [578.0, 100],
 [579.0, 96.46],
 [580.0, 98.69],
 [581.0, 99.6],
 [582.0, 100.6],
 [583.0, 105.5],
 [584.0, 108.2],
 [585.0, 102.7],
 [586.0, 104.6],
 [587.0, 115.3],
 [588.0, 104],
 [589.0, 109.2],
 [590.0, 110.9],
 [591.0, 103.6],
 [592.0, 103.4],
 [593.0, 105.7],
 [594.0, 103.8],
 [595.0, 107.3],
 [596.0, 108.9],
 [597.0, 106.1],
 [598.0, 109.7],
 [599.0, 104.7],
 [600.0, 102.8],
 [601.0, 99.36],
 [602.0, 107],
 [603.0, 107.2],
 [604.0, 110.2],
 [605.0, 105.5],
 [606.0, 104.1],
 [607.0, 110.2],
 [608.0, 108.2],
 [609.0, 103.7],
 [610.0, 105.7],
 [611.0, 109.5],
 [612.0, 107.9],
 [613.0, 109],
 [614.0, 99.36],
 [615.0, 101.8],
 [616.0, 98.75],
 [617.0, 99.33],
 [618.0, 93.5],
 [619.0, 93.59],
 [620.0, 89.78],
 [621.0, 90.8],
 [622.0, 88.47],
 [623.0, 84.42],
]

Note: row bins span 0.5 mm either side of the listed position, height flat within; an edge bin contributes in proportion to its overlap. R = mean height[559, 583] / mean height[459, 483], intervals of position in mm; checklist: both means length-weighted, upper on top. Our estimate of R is 1.1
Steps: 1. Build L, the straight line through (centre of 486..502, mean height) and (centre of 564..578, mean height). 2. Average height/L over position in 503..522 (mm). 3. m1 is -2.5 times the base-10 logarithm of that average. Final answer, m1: 0.18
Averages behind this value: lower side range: 78.2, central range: 69.9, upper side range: 94.8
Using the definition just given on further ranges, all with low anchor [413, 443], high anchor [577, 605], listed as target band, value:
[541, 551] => 0.03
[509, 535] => 0.22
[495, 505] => 0.21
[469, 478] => 0.04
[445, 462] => -0.14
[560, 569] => 0.12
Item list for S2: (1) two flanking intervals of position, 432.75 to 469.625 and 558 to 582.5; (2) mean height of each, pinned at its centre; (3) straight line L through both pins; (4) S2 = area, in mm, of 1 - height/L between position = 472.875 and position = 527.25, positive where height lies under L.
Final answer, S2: 7.8 mm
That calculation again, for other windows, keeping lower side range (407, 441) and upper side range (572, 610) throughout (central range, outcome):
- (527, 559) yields 1.6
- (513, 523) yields 2.6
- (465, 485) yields 0.3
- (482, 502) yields 1.7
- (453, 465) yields -1.0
